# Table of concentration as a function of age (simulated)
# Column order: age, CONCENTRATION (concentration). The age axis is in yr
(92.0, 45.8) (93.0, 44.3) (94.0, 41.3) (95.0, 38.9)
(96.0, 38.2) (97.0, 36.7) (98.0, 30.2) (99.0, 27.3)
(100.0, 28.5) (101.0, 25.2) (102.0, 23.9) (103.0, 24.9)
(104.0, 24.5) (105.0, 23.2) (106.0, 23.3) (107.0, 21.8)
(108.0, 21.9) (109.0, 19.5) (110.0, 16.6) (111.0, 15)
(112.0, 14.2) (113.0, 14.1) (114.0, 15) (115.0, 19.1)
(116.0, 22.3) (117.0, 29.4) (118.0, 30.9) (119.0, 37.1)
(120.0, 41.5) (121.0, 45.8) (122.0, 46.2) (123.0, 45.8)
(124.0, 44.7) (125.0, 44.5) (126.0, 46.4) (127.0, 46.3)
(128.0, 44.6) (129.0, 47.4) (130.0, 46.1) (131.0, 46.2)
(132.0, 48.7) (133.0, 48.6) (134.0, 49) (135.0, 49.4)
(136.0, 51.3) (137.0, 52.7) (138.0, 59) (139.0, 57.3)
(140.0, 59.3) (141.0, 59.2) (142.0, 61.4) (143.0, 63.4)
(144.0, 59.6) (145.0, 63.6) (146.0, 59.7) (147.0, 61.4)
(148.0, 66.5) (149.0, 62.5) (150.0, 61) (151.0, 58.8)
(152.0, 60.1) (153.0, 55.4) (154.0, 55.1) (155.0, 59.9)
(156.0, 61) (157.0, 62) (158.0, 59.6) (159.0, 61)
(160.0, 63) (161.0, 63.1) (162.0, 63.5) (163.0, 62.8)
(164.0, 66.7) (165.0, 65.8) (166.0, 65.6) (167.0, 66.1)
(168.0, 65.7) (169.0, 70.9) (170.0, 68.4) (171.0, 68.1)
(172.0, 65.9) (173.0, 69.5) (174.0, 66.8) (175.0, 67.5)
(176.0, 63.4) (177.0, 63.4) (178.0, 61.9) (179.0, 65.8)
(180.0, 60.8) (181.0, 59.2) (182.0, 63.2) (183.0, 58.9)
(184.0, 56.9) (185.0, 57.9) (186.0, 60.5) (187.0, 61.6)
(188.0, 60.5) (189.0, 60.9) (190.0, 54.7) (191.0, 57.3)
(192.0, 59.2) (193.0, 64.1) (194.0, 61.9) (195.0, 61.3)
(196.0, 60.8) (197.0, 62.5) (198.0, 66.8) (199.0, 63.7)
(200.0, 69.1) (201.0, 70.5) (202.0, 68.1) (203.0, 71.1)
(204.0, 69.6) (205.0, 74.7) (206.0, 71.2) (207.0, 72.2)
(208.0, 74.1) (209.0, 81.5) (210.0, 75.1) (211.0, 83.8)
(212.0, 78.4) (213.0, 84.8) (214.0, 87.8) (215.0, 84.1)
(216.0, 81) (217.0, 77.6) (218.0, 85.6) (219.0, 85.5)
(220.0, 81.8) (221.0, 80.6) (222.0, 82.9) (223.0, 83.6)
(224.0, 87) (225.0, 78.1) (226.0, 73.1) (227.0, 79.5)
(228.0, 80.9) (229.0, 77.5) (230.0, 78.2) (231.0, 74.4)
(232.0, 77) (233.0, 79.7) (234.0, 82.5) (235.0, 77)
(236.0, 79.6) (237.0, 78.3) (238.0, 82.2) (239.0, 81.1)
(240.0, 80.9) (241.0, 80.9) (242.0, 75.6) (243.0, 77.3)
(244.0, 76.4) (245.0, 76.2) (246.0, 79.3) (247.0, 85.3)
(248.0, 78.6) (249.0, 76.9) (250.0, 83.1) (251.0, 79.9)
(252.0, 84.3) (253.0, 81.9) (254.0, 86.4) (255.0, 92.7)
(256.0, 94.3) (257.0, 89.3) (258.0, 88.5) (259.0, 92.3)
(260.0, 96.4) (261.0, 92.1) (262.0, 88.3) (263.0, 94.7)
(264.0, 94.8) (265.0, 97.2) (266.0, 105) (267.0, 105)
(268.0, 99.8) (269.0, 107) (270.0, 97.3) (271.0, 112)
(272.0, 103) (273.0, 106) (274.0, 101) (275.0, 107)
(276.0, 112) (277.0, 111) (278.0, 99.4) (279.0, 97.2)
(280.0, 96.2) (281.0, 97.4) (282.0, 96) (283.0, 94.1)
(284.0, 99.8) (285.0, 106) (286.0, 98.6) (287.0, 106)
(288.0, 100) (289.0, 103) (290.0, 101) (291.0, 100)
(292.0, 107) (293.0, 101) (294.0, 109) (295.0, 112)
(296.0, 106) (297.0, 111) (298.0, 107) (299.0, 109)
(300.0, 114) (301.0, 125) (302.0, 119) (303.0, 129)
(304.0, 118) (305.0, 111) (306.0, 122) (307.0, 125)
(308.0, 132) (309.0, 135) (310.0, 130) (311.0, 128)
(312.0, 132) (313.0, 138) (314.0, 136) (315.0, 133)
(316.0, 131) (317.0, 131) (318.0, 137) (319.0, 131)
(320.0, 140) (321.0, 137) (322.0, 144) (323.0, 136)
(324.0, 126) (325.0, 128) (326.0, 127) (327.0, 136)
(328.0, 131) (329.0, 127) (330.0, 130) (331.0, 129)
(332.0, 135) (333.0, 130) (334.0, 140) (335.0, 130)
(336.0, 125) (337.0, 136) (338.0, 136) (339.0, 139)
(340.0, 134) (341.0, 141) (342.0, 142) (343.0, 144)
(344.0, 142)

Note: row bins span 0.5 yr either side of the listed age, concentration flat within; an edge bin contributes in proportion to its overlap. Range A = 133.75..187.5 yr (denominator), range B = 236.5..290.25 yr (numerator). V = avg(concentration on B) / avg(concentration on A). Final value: 1.51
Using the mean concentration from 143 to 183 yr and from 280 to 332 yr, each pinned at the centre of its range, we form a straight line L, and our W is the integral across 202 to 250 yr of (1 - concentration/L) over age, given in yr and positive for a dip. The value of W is 4.8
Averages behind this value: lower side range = 63.1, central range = 79.1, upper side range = 120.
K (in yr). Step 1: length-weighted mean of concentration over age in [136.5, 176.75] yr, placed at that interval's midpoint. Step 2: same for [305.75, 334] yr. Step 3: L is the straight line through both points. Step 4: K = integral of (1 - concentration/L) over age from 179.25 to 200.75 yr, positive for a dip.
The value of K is 4.4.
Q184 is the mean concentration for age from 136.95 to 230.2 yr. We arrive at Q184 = 67.4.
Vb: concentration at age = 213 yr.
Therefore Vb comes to 84.8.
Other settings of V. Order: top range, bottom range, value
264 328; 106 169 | 2.35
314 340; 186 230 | 1.82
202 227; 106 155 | 1.77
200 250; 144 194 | 1.26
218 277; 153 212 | 1.35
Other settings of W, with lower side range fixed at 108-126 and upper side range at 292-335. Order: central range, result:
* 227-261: 3.7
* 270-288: 1.1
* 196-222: -0.3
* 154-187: -4.6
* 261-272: 0.4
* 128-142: -4.8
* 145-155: -3.1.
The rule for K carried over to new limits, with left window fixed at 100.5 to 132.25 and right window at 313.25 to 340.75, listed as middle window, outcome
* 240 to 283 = 3.91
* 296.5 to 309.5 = 0.21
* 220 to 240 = 1.53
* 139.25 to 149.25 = -3.66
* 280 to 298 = 1.91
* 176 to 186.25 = 0.29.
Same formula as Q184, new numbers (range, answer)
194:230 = 76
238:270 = 87.9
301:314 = 127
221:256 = 80.5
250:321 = 108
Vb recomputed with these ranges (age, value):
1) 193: 64.1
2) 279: 97.2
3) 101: 25.2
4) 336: 125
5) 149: 62.5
